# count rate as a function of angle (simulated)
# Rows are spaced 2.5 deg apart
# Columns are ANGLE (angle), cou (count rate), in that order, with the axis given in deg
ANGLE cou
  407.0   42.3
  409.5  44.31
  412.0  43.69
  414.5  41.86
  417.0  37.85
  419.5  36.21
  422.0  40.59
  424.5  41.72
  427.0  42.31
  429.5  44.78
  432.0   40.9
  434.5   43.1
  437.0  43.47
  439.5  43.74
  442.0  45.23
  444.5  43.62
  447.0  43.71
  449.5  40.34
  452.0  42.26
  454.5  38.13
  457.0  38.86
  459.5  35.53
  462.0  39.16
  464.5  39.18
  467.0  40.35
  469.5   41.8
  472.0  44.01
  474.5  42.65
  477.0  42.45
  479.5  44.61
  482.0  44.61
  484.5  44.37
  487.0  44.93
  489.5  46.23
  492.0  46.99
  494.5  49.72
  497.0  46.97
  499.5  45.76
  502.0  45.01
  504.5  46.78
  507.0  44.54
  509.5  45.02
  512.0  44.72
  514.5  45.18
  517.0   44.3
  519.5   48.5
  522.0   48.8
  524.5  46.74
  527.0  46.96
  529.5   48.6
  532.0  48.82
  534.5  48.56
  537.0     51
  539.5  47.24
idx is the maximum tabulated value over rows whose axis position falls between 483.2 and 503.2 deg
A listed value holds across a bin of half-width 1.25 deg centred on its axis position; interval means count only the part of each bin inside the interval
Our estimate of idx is 49.72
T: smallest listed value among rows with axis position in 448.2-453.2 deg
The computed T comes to 40.34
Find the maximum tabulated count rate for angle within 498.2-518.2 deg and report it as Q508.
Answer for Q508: 46.78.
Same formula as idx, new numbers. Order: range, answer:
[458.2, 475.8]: 44.01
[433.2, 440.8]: 43.74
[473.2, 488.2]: 44.93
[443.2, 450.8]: 43.71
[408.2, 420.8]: 44.31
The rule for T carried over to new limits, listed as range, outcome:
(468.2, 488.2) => 41.8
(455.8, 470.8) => 35.53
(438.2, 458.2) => 38.13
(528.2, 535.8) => 48.56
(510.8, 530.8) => 44.3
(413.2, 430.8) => 36.21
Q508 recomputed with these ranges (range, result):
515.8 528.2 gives 48.8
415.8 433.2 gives 44.78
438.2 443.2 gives 45.23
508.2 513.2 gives 45.02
